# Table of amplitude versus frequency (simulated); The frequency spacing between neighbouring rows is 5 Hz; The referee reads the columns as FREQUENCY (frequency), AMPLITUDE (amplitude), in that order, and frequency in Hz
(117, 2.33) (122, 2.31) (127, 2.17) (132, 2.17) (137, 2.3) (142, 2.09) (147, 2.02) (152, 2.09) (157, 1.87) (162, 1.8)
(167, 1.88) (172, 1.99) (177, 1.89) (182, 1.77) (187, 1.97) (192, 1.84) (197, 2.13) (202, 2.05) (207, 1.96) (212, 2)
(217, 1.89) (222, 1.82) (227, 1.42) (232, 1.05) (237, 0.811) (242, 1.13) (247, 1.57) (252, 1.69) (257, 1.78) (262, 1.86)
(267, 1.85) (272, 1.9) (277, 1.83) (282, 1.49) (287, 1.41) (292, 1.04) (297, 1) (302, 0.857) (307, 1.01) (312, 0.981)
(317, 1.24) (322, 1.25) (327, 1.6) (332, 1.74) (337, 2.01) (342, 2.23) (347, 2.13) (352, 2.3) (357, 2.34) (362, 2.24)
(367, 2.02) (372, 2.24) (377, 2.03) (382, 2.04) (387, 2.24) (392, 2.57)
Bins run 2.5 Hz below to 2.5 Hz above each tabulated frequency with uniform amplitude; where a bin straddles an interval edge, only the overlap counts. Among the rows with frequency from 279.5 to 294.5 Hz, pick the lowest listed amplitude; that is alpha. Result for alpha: 1.04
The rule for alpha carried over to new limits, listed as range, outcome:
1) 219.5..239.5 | 0.811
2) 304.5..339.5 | 0.981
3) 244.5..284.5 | 1.49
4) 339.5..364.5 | 2.13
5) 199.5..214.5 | 1.96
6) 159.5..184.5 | 1.77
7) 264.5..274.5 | 1.85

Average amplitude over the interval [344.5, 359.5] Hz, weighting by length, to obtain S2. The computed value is 2.26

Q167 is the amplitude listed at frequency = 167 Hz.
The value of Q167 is 1.88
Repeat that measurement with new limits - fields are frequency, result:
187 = 1.97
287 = 1.41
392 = 2.57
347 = 2.13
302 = 0.857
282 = 1.49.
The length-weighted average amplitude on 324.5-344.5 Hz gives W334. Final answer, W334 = 1.9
